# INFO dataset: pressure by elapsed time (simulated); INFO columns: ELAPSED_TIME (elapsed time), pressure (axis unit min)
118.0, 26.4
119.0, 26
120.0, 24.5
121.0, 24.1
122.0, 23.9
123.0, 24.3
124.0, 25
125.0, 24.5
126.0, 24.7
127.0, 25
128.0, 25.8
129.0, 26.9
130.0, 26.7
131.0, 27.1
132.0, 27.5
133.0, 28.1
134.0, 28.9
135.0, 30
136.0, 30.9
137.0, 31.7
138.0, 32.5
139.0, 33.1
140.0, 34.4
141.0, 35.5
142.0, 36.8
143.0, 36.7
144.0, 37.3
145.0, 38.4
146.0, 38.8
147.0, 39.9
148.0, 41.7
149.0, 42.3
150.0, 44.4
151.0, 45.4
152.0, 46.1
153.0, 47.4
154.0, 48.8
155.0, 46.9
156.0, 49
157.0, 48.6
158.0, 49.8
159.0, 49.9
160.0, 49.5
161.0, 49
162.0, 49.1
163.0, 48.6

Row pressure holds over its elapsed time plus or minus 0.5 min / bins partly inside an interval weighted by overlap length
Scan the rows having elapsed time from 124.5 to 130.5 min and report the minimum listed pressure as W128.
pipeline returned 24.5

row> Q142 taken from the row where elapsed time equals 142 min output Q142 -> 36.8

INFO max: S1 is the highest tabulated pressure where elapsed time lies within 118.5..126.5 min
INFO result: 26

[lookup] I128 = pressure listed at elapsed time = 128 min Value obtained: 25.8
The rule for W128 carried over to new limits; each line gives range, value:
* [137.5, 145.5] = 32.5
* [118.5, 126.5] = 23.9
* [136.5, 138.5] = 31.7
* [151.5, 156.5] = 46.1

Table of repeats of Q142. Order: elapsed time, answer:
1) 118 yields 26.4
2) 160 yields 49.5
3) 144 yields 37.3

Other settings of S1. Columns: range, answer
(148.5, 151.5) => 45.4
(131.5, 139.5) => 33.1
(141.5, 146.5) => 38.8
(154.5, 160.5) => 49.9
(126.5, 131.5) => 27.1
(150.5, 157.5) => 49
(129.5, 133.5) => 28.1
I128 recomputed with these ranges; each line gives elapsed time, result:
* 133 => 28.1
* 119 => 26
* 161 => 49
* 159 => 49.9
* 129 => 26.9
